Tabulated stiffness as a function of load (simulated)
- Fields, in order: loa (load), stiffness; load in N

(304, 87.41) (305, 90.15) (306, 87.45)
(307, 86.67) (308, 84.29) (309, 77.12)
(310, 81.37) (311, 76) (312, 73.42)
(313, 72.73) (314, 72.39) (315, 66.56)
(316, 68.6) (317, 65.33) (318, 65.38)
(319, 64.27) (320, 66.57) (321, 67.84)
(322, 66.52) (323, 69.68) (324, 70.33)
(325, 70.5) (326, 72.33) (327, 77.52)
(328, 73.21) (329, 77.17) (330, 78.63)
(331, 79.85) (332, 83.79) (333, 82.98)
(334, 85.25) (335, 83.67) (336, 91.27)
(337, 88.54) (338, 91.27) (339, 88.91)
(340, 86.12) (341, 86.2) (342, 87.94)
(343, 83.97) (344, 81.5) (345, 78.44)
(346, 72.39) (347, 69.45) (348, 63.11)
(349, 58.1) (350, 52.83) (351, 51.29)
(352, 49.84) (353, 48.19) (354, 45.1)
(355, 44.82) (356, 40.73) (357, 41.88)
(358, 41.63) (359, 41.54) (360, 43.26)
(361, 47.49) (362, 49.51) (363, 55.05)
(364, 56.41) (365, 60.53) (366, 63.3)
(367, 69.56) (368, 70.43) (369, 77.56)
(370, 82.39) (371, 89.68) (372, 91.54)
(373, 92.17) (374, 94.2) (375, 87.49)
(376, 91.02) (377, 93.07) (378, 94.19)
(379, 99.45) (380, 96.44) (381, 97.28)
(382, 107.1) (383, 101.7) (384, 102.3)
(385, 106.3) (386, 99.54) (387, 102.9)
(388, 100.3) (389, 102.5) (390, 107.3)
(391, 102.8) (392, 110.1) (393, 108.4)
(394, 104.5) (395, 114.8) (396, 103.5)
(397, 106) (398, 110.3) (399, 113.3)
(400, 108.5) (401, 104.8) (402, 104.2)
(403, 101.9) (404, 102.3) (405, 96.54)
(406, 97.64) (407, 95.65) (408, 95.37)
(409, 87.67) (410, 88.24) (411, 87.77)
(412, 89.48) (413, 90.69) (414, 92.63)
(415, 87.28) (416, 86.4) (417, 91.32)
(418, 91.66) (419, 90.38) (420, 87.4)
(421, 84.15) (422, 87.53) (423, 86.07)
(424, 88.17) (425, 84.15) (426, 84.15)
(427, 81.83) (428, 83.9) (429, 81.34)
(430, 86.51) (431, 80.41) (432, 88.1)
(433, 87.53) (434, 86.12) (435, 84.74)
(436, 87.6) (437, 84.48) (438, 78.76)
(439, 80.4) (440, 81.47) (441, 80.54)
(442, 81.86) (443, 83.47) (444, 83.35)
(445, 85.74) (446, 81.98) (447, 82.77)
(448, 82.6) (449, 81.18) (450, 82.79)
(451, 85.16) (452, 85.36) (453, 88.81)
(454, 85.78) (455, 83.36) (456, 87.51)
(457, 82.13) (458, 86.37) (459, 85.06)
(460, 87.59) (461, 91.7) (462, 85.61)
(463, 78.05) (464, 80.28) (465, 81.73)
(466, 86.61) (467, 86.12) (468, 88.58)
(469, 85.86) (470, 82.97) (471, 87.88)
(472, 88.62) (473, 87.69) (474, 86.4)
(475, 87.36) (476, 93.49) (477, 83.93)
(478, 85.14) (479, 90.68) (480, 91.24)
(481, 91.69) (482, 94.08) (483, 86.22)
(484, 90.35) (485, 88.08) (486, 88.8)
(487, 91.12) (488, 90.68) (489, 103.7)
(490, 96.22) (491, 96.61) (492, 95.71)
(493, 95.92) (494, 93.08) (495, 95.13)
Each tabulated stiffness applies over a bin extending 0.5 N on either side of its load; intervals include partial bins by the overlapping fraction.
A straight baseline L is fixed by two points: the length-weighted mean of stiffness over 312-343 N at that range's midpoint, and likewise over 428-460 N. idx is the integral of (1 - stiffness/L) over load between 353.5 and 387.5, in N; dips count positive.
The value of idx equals 1.63 N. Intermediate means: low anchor 76.8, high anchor 84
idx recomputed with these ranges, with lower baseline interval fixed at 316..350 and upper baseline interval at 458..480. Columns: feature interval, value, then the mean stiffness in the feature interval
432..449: 0.2 N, 83.4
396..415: -3.9 N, 98.3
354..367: 4.8 N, 49.5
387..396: -2.8 N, 106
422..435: -0.3 N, 85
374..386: -2.7 N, 97.8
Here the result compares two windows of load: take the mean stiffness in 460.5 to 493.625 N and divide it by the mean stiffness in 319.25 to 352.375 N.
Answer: 1.2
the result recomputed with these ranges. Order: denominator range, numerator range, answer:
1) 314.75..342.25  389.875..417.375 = 1.29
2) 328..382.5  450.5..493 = 1.20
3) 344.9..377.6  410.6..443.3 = 1.34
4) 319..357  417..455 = 1.18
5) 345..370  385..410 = 1.85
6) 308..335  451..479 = 1.17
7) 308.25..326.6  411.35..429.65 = 1.23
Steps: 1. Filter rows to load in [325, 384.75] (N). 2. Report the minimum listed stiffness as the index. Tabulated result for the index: 40.73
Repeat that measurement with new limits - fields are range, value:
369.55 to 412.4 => 82.39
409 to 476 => 78.05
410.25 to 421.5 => 84.15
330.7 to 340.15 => 79.85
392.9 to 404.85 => 101.9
